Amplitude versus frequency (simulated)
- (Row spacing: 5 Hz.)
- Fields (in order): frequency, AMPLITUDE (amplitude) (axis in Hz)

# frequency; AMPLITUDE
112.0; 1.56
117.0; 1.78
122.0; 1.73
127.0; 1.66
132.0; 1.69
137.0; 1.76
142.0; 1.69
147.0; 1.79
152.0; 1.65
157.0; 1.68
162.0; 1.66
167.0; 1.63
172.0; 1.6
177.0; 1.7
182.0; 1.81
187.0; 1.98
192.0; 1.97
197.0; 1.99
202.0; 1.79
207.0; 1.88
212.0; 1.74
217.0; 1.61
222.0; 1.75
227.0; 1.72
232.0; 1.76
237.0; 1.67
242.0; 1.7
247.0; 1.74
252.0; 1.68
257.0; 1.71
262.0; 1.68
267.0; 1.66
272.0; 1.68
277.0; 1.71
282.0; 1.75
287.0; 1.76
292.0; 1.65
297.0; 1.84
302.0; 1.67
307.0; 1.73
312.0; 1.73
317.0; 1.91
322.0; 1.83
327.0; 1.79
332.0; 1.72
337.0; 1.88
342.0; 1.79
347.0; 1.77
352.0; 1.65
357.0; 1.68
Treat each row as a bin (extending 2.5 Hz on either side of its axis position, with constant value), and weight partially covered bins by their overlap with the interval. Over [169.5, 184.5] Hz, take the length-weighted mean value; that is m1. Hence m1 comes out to 1.7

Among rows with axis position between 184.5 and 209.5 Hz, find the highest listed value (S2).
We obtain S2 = 1.99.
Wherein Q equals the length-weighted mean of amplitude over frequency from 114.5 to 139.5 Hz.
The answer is 1.72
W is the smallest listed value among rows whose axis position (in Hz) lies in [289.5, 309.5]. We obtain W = 1.65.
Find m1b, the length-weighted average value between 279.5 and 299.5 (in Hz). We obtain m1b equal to 1.75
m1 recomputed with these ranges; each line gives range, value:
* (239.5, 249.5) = 1.72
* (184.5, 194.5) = 1.98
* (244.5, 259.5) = 1.71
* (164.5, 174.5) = 1.61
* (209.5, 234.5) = 1.72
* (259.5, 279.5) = 1.68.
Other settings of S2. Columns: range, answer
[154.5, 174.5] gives 1.68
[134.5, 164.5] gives 1.79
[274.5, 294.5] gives 1.76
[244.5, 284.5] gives 1.75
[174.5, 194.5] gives 1.98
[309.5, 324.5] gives 1.91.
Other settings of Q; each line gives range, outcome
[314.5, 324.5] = 1.87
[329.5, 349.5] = 1.79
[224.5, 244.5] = 1.71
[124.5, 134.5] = 1.68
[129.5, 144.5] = 1.71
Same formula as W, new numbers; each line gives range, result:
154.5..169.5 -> 1.63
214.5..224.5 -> 1.61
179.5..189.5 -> 1.81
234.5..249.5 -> 1.67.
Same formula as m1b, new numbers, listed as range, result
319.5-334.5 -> 1.78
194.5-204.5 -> 1.89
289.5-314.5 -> 1.72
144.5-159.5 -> 1.71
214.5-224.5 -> 1.68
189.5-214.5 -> 1.87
